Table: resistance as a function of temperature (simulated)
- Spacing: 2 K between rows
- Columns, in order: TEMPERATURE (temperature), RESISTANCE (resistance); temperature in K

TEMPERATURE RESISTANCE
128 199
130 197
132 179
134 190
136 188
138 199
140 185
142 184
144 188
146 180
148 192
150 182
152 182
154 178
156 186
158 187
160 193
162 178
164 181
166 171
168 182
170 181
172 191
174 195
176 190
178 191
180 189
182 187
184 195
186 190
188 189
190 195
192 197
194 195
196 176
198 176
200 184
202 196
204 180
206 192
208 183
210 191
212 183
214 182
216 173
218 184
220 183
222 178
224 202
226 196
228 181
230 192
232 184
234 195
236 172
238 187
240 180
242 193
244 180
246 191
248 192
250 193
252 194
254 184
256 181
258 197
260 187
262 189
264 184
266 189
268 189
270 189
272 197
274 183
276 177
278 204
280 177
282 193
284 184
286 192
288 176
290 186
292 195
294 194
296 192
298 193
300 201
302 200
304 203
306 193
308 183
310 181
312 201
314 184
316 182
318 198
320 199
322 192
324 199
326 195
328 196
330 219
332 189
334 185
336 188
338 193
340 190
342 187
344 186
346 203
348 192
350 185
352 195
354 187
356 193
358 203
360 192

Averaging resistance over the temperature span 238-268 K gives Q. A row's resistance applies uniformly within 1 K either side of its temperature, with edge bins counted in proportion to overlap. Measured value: 188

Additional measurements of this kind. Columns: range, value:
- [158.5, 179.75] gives 185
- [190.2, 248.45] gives 186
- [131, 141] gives 188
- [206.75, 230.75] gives 186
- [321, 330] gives 198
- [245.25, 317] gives 190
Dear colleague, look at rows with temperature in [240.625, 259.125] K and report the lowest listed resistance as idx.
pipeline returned 180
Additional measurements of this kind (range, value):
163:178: 171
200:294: 172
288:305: 176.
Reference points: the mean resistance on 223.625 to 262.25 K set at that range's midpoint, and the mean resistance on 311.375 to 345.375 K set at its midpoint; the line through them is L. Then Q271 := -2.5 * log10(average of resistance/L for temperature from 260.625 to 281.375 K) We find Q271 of 0.01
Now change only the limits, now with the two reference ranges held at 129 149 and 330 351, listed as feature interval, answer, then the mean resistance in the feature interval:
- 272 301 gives 0.006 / 189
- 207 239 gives 0.024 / 185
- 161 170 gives 0.061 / 178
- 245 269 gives 0.004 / 189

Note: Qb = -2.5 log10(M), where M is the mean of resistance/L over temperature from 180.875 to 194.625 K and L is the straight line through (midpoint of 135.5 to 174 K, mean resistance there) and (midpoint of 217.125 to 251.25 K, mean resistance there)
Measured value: -0.038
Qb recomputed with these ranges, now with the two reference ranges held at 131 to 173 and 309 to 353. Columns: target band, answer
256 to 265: 0.007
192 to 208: 0.004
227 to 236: 0.011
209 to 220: 0.028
